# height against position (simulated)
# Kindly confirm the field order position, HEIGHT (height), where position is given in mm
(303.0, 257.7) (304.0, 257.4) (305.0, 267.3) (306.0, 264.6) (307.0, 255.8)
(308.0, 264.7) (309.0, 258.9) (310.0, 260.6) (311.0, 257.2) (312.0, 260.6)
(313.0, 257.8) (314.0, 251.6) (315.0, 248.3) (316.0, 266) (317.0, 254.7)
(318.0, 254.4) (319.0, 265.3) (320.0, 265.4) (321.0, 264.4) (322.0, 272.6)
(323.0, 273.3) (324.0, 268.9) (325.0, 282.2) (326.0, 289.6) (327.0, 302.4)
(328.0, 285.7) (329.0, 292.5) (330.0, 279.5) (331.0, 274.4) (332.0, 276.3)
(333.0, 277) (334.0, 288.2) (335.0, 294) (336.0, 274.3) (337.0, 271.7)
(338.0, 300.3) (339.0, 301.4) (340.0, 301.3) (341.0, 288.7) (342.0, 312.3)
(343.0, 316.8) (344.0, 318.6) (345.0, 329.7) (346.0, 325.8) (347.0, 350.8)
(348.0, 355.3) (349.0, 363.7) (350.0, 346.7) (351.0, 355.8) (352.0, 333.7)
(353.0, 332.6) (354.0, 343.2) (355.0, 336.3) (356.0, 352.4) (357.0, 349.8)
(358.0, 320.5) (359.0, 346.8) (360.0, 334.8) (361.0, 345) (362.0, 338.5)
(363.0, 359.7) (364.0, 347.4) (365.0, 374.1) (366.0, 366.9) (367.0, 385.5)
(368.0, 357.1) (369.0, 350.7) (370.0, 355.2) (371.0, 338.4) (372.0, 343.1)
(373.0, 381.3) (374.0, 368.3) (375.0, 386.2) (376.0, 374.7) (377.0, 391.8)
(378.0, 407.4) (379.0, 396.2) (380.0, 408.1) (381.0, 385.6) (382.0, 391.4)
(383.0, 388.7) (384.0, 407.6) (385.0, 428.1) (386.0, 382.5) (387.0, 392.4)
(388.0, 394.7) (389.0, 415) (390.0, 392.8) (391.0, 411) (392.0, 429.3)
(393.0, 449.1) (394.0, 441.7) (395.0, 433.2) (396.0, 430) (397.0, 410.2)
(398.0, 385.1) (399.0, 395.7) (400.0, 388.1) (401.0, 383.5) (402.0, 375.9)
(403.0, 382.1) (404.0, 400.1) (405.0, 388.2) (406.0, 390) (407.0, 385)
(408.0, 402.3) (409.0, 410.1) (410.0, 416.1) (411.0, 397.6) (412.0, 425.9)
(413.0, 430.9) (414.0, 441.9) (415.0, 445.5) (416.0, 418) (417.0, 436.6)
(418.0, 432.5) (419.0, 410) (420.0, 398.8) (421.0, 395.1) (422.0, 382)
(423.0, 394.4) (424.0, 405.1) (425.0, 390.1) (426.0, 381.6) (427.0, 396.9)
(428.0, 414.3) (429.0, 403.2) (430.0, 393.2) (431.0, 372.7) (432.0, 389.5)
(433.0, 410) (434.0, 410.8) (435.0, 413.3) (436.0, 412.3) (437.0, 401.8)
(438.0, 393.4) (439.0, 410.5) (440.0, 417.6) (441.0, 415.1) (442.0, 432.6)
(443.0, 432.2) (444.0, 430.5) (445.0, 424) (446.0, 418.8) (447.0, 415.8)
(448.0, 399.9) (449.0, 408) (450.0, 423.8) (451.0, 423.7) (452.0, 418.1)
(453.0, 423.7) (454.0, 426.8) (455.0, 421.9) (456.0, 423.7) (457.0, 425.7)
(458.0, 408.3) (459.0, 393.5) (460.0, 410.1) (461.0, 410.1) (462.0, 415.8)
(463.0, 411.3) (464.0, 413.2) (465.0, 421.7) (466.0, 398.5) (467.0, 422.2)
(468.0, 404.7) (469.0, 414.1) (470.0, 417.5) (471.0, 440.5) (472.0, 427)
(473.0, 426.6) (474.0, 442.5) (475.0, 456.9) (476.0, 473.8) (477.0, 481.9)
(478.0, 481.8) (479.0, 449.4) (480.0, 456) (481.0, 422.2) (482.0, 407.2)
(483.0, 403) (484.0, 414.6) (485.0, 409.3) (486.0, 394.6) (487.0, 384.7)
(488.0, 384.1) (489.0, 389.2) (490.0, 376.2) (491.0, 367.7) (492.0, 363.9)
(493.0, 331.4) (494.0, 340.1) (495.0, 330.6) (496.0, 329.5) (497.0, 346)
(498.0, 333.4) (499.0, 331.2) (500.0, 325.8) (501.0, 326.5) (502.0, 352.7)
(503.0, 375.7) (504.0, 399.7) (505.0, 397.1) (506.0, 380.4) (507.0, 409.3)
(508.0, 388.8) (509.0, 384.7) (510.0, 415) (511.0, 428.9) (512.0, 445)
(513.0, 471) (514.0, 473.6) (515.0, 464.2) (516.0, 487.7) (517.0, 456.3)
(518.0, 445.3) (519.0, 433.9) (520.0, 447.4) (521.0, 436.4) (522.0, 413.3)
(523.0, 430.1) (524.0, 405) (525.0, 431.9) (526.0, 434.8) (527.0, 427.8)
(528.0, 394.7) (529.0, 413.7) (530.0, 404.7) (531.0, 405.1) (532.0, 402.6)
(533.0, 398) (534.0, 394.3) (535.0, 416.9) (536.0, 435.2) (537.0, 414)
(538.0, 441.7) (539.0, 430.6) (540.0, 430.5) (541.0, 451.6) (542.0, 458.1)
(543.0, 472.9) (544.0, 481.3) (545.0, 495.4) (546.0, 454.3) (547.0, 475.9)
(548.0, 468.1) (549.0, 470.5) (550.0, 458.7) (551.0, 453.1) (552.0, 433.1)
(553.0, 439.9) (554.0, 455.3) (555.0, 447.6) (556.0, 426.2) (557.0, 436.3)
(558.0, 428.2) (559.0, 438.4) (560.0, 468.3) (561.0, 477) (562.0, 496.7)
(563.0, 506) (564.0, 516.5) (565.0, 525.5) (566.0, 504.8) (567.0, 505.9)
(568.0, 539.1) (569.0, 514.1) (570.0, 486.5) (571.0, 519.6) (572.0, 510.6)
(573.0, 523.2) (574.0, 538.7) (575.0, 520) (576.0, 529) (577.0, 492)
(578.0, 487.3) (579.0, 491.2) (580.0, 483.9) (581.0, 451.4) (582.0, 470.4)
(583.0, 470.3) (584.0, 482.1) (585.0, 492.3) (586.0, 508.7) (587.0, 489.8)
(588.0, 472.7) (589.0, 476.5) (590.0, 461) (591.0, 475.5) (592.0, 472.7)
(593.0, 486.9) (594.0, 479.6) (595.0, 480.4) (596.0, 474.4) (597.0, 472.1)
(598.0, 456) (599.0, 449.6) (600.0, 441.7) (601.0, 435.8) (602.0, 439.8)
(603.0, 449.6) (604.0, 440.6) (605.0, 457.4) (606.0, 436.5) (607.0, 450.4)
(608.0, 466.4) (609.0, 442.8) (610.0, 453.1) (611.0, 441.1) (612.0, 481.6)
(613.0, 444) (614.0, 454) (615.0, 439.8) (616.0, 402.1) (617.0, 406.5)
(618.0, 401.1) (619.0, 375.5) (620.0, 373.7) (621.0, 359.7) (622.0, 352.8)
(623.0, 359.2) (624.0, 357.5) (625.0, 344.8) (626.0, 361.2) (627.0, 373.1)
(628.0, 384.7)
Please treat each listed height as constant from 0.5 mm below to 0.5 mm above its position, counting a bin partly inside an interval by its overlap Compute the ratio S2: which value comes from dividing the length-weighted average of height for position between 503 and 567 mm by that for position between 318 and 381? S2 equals 1.35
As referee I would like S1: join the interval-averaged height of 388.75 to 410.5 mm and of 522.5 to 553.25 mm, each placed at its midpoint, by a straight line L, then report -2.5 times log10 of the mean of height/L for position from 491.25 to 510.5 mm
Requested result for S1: 0.18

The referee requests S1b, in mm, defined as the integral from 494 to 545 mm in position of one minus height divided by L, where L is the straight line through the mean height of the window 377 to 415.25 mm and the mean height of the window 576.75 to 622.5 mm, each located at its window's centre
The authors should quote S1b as 2.60 mm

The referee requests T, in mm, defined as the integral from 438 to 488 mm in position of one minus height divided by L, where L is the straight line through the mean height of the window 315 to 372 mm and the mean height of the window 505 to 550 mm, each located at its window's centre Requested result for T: -3.8 mm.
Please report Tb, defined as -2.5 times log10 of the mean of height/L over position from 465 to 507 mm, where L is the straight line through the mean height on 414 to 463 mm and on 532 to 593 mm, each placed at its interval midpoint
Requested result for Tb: 0.100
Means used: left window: 411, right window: 472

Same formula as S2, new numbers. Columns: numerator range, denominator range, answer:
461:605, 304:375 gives 1.43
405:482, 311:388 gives 1.27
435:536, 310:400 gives 1.21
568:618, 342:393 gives 1.29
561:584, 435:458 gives 1.20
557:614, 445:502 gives 1.18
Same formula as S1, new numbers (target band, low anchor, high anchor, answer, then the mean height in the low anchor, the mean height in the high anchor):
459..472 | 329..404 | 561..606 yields 0.00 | 358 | 485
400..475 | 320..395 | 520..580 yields -0.05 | 344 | 460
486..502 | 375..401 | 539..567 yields 0.25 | 404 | 466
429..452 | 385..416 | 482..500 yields -0.06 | 408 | 366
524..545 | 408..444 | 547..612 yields 0.07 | 410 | 475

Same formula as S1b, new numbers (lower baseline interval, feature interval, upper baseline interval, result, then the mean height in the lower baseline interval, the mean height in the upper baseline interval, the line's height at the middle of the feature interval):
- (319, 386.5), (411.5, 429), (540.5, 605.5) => -1.58 mm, 334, 476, 378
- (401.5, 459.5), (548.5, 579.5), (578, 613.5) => -2.07 mm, 409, 465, 455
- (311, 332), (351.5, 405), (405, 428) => -4.10 mm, 270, 408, 353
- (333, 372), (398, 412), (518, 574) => -1.09 mm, 333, 455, 366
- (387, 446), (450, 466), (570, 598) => 0.44 mm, 408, 489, 428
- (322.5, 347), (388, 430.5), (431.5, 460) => -3.69 mm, 294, 415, 375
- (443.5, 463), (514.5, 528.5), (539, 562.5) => 0.26 mm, 417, 457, 445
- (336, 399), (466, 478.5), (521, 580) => -0.58 mm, 365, 461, 420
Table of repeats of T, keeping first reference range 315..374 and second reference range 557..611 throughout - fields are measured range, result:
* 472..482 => -1.1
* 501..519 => 0.4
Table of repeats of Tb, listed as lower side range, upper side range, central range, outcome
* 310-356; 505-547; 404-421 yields -0.18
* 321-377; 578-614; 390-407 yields -0.15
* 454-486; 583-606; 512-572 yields -0.01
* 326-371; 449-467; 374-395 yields -0.14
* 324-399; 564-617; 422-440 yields -0.03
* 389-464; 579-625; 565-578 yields -0.17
